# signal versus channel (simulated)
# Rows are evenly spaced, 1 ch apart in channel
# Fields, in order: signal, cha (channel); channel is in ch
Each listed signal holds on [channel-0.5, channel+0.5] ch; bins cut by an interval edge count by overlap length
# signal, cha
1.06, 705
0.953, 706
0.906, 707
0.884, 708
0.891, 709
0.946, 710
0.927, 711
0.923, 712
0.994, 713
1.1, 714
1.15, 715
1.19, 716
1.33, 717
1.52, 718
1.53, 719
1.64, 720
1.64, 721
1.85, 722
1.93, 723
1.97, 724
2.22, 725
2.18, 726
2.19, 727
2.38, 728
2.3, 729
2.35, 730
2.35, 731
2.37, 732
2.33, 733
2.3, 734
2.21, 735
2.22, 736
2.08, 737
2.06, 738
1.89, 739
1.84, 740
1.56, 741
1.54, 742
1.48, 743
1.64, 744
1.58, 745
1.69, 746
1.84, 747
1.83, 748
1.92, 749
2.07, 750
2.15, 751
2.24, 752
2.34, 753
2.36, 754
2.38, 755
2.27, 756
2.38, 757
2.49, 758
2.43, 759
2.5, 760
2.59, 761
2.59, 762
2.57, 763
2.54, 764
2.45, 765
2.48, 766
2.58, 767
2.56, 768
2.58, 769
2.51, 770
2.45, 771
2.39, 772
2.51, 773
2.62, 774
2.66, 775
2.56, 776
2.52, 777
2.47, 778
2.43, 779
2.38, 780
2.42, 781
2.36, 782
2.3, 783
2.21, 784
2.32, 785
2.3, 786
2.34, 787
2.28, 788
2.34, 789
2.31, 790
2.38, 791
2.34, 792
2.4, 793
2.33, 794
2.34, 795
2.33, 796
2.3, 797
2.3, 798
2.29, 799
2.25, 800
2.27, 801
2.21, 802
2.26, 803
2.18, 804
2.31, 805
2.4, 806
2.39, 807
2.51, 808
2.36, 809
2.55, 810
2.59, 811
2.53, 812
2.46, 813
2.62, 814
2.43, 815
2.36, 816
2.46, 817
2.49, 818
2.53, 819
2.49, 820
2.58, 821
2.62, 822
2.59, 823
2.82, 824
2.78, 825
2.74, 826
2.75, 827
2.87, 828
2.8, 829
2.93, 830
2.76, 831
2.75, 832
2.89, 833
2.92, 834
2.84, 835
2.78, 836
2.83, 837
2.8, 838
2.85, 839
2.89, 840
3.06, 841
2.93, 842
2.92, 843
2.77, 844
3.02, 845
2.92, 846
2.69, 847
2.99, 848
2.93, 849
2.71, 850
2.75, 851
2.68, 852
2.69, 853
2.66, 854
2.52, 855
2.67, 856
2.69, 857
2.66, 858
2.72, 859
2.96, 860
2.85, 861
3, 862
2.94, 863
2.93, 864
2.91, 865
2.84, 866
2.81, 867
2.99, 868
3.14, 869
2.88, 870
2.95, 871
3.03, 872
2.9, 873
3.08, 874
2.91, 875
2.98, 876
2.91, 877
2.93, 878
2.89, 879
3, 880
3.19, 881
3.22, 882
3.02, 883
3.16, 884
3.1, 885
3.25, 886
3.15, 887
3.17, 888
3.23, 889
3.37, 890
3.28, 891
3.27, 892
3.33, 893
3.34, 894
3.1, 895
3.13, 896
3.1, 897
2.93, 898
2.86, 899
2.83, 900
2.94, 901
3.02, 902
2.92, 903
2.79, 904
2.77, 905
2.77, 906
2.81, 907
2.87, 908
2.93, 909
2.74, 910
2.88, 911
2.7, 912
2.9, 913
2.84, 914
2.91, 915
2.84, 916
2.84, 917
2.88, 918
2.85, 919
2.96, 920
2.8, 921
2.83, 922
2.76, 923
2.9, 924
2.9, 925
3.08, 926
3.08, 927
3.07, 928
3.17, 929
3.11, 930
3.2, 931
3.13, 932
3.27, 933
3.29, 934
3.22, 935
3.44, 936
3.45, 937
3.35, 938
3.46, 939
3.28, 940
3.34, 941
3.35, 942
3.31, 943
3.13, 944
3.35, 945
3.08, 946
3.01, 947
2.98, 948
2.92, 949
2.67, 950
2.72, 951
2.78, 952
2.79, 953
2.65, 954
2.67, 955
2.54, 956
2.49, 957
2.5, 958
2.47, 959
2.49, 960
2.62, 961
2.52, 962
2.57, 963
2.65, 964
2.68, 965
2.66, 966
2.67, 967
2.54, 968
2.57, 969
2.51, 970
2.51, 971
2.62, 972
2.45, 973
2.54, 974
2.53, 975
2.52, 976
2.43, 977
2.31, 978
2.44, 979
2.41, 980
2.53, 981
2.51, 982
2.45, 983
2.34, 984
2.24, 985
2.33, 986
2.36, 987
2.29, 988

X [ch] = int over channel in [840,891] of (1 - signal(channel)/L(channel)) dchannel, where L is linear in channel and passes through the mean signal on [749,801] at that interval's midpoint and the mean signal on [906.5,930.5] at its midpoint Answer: -4.1 ch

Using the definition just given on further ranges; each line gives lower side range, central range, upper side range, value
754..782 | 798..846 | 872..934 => 1.3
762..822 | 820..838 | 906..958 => -1.4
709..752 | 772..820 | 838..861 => -1.1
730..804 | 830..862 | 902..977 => -3.4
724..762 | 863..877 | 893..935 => -1.0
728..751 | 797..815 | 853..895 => 0.8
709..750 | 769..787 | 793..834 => -2.0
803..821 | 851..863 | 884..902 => 0.4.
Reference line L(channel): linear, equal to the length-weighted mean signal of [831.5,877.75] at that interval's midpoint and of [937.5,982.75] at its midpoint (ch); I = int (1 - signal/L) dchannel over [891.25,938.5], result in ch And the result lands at -3.66 ch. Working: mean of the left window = 2.86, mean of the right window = 2.73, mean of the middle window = 3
